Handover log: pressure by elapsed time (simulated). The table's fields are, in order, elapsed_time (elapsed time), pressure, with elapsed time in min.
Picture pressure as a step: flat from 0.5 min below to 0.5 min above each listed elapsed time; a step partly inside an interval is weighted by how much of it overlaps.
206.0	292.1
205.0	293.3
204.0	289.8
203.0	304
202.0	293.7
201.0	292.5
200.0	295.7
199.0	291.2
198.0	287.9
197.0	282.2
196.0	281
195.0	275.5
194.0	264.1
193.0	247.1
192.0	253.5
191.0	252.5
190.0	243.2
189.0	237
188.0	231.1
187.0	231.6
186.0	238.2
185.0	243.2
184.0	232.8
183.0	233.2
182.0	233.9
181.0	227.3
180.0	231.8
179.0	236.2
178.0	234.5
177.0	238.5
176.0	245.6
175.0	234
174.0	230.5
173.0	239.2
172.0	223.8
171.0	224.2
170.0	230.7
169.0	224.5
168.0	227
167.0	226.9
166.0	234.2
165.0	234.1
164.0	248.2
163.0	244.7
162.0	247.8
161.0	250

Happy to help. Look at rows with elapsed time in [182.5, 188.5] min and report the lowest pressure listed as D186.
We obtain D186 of 231.1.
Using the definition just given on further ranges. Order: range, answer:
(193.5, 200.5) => 264.1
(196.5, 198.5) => 282.2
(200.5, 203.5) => 292.5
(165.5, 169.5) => 224.5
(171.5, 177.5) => 223.8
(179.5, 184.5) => 227.3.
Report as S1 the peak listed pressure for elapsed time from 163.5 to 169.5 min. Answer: 248.2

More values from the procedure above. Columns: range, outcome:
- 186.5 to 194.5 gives 264.1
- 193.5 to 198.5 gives 287.9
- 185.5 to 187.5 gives 238.2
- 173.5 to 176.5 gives 245.6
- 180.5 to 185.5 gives 243.2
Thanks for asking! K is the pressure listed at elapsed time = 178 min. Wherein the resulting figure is 234.5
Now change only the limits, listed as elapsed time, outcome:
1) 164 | 248.2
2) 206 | 292.1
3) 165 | 234.1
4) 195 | 275.5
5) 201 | 292.5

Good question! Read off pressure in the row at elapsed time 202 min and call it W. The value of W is 293.7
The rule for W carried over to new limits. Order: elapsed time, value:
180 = 231.8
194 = 264.1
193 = 247.1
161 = 250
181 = 227.3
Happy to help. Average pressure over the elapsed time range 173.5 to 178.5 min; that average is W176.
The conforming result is 237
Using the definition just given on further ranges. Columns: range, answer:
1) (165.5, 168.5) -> 229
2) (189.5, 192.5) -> 250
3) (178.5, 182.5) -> 232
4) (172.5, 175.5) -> 235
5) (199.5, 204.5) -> 295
